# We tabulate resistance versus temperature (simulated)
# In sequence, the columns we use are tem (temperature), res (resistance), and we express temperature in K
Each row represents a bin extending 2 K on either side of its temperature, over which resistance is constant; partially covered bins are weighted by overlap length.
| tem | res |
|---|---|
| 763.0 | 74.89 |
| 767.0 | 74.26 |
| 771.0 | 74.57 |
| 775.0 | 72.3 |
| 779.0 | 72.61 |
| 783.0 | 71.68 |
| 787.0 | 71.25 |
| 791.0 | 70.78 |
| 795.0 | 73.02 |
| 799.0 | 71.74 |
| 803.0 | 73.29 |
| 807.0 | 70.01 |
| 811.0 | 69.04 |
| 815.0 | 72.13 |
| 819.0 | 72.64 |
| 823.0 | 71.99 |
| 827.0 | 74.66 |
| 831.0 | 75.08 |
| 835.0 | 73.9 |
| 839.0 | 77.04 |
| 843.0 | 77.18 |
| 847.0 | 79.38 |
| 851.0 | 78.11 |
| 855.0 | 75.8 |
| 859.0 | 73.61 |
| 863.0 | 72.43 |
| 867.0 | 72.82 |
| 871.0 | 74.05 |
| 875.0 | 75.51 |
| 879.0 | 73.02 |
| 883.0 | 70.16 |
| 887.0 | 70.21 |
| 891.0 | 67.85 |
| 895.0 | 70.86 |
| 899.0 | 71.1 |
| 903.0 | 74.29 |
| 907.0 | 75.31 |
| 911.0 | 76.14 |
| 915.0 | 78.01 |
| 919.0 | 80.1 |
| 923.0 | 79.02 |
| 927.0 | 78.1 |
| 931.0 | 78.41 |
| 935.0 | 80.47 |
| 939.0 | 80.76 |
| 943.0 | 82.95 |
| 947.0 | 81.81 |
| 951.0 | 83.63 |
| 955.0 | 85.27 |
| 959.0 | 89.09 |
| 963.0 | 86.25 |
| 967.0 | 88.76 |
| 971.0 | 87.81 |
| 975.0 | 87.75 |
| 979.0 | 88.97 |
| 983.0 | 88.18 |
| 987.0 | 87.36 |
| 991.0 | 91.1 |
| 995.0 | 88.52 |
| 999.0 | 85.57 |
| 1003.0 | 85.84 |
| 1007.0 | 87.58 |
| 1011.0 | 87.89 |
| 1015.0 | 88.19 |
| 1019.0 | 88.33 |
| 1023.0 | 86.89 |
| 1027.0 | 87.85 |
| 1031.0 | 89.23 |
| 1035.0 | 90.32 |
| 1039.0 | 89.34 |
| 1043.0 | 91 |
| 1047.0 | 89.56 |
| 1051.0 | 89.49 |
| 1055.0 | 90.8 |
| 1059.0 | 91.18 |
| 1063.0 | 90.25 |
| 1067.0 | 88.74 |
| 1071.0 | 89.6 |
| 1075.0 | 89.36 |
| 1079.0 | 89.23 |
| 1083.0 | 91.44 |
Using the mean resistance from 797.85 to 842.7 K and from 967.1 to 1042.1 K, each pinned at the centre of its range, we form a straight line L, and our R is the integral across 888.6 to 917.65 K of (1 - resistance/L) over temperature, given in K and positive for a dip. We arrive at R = 2.3 K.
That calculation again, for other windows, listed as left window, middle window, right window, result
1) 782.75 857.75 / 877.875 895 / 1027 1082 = 1.7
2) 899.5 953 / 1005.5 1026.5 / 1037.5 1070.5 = -0.3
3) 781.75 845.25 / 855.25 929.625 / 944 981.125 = 5.6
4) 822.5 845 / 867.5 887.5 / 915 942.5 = 1.1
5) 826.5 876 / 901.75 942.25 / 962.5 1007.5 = 1.8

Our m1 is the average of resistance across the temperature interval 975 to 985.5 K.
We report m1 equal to 88.4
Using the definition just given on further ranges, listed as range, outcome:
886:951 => 76.9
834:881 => 75.3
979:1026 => 87.8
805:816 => 70.2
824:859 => 76.1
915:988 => 83.9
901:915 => 75.6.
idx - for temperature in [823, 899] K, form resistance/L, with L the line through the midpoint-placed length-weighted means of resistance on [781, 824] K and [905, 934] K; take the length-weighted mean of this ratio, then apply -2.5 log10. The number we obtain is 0.01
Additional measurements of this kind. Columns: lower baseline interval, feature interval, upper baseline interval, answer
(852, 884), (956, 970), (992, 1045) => -0.06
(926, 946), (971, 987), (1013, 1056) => -0.05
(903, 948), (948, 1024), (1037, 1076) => -0.04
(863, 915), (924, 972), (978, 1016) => -0.03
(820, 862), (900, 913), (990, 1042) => 0.07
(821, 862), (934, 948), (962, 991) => 0.04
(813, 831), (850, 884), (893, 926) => 0.01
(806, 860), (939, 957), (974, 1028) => 0.01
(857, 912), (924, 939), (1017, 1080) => -0.02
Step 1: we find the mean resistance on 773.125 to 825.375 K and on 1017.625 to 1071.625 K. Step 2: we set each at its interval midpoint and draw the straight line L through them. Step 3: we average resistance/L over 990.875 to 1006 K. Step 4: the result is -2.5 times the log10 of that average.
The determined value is -0.02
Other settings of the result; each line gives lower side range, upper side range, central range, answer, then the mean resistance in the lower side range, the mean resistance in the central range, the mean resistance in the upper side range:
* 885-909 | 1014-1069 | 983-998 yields -0.07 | 71.6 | 88.7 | 89.4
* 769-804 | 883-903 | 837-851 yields -0.10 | 72.3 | 77.9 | 70.4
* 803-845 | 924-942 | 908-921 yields 0.01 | 73.4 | 77.9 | 79.6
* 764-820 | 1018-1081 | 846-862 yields 0.00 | 72.1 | 76.3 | 89.5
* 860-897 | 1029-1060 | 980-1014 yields -0.04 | 71.9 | 87.8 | 90.1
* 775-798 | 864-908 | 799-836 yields -0.01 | 71.9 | 72.4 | 72.2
